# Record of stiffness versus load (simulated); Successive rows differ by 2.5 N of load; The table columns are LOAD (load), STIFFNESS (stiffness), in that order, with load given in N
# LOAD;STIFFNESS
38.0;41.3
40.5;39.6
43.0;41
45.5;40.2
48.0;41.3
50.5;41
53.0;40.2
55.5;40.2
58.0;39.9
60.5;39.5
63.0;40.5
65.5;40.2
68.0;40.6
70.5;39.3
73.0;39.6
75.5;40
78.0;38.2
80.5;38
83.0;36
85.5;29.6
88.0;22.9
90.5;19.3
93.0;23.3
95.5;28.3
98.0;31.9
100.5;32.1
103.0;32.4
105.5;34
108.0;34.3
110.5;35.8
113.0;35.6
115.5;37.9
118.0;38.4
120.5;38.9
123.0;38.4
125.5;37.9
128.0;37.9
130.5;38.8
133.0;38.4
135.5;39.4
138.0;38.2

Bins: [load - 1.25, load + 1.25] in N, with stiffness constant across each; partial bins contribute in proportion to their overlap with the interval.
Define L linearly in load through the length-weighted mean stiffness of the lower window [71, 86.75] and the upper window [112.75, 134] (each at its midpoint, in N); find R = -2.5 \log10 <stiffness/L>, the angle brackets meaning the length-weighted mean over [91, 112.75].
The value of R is 0.200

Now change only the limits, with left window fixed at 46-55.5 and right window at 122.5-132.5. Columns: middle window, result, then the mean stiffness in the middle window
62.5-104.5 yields 0.18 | 33.5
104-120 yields 0.08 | 36.1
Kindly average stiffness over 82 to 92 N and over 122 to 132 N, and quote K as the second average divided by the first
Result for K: 1.4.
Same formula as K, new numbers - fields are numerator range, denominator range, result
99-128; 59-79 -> 0.91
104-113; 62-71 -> 0.86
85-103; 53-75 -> 0.68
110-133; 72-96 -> 1.20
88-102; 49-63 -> 0.66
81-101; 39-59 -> 0.70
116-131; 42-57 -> 0.94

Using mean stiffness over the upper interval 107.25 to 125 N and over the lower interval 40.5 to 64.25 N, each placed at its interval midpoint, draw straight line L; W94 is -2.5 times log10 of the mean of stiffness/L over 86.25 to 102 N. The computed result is 0.40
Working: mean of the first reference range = 40.4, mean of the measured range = 26.5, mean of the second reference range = 37.2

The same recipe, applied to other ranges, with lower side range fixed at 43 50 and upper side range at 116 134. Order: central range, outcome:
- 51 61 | 0.01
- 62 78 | 0.01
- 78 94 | 0.34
